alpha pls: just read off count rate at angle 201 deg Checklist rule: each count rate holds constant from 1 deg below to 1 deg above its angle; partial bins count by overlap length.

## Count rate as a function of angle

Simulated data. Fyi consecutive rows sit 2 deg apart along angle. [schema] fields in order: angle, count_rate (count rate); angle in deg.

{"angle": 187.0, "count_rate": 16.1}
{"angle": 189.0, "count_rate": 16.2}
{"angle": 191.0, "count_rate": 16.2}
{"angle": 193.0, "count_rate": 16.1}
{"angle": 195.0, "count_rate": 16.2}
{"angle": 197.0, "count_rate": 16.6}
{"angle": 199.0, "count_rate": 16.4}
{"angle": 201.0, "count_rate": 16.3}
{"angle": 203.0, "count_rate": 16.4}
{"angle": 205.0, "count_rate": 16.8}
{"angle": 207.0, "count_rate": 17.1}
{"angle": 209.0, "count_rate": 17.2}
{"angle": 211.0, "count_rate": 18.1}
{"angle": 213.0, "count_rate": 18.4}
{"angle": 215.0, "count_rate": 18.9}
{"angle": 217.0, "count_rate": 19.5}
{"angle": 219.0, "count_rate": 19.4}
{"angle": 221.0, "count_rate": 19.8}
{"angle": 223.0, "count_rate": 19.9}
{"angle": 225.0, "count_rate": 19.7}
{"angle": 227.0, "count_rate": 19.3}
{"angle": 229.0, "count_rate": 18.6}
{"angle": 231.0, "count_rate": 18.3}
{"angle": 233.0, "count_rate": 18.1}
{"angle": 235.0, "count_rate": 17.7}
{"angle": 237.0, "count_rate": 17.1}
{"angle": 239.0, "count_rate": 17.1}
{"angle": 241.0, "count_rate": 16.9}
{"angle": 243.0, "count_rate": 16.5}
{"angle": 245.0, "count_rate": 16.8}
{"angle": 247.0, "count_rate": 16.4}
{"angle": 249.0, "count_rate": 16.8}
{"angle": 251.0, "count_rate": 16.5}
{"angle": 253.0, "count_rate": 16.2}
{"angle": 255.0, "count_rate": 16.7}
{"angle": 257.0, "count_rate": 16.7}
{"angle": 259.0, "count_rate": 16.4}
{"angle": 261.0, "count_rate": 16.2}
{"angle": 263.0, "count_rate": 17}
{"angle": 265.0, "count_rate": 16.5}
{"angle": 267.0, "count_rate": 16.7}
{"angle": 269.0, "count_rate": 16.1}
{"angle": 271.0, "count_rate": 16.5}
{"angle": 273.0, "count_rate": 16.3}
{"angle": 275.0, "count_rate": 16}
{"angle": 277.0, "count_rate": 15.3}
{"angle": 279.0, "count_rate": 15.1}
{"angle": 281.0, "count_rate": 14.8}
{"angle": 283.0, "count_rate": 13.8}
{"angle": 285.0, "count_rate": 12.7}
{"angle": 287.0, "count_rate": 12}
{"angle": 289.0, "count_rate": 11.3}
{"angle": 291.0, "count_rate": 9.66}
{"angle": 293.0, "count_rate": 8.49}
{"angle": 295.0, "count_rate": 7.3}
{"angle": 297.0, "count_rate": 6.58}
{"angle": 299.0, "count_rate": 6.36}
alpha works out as 16.3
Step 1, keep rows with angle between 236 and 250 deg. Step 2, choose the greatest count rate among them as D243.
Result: 17.1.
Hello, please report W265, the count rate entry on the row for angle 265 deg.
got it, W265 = 16.5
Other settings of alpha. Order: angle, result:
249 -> 16.8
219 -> 19.4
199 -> 16.4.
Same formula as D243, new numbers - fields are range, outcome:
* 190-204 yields 16.6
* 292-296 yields 8.49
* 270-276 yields 16.5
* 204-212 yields 18.1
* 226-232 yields 19.3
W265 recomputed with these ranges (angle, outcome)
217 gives 19.5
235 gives 17.7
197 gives 16.6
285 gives 12.7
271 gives 16.5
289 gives 11.3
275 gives 16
